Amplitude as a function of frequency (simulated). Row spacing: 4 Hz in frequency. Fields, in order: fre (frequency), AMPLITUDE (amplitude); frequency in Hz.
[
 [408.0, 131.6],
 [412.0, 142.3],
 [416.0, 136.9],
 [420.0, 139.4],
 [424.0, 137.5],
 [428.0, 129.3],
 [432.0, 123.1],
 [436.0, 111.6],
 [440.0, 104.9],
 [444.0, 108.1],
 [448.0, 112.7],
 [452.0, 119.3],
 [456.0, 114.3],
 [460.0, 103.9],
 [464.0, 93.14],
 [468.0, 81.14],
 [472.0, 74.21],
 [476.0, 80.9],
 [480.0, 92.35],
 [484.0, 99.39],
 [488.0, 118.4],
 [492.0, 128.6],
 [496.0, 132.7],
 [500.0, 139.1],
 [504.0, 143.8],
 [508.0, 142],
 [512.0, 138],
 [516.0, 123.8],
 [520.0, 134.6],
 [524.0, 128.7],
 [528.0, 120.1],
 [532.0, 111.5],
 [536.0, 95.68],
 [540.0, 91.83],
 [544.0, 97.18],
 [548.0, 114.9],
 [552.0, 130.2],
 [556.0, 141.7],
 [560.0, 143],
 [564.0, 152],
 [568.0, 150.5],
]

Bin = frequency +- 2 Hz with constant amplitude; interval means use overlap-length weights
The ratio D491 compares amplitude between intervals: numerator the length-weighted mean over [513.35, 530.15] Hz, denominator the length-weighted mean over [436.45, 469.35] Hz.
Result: 1.2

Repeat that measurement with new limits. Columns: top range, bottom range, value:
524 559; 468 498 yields 1.12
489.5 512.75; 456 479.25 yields 1.53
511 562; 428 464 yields 1.07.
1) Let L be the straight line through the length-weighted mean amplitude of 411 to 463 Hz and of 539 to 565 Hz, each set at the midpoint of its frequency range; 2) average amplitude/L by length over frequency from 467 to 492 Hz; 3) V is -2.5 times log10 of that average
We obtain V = 0.28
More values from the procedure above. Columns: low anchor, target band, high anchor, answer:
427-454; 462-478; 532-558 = 0.35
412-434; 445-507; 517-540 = 0.14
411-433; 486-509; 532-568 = -0.05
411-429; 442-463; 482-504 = 0.19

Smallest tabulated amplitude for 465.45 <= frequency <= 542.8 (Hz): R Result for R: 74.21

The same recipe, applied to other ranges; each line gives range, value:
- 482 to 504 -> 99.39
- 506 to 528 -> 120.1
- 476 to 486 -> 80.9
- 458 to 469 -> 81.14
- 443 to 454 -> 108.1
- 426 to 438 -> 111.6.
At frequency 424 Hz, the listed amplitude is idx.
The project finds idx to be 137.5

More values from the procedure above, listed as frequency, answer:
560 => 143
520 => 134.6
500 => 139.1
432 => 123.1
